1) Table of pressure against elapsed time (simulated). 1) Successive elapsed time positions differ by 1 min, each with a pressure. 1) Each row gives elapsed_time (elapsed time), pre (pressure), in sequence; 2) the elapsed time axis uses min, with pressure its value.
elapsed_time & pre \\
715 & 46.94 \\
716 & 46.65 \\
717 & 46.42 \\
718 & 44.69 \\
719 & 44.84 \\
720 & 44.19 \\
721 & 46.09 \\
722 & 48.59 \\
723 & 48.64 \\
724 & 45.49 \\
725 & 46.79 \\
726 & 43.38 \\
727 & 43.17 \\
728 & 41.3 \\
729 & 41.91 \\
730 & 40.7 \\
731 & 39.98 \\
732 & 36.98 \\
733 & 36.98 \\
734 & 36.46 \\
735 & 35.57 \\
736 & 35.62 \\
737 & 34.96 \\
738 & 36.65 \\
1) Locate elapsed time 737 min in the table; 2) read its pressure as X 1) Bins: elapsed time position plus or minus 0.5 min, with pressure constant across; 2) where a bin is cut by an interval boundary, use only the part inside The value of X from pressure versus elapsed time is 34.96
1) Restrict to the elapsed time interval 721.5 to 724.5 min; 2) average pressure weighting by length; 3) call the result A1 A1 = 47.6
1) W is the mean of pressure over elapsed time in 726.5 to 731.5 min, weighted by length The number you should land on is 41.4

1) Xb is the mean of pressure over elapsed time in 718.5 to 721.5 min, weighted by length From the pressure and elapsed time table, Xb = 45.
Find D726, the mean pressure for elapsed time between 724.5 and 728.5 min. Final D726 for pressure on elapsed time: 43.7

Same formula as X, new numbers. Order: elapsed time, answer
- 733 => 36.98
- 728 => 41.3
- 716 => 46.65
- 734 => 36.46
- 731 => 39.98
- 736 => 35.62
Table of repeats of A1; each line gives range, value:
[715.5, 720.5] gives 45.4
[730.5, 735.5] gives 37.2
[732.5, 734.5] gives 36.7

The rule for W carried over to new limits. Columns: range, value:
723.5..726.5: 45.2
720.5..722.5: 47.3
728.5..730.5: 41.3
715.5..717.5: 46.5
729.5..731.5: 40.3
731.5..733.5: 37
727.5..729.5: 41.6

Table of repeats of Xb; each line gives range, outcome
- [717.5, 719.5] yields 44.8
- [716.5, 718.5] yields 45.6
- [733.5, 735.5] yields 36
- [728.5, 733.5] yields 39.3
